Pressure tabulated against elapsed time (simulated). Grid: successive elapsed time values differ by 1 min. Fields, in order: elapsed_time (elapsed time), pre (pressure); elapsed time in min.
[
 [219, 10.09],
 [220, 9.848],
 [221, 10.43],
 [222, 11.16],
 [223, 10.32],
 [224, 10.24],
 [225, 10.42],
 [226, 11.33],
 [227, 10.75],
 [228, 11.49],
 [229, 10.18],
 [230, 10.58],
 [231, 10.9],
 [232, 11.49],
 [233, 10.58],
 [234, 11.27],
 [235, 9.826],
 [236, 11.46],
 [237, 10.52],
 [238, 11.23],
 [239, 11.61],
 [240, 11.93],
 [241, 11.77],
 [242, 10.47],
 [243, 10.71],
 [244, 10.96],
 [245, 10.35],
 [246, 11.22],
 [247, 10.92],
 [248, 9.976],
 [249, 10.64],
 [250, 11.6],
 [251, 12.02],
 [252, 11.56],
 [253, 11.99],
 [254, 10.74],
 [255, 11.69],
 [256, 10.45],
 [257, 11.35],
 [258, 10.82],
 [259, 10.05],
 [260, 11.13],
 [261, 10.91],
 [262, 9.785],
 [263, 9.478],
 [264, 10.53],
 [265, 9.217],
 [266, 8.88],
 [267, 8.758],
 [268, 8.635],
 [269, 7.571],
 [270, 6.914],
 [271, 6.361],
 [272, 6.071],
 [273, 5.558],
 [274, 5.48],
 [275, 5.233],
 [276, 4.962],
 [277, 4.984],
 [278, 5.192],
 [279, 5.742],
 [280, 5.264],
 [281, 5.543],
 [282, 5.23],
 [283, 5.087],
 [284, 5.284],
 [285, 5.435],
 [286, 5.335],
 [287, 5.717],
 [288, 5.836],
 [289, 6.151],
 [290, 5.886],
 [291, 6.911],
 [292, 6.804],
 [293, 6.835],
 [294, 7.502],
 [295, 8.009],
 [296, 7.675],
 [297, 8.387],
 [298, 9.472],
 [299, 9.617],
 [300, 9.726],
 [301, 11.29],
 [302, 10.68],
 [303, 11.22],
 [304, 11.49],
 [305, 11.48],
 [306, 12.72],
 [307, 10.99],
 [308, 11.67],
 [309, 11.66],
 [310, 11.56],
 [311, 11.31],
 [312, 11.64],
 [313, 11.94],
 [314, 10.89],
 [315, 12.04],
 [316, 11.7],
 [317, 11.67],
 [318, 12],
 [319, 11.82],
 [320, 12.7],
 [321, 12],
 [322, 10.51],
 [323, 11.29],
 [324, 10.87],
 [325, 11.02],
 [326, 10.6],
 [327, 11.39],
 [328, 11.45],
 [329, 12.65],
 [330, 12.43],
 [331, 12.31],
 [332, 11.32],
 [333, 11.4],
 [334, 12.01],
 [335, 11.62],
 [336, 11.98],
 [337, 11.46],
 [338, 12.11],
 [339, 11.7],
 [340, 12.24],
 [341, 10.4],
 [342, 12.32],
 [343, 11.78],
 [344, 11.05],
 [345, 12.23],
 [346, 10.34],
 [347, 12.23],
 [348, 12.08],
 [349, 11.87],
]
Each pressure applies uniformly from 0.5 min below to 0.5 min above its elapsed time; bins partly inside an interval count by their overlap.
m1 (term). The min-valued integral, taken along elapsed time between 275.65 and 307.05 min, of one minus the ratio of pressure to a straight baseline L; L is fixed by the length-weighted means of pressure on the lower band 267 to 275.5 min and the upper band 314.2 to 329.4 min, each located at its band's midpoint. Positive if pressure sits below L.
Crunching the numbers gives 4.4 min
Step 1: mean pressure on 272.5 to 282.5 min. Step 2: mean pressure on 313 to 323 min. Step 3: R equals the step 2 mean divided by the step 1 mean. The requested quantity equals 2.20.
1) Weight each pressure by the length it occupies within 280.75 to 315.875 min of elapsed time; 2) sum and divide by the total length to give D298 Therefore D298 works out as 8.88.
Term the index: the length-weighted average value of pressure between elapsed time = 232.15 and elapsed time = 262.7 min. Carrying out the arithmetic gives 11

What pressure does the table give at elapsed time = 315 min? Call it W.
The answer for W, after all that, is 12.04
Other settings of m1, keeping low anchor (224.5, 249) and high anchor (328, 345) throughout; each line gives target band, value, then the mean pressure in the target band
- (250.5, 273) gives 2.9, 9.68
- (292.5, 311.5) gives 2.2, 10.2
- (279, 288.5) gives 4.9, 5.43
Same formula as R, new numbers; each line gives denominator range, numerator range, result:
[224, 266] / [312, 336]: 1.07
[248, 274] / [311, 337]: 1.21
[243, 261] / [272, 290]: 0.49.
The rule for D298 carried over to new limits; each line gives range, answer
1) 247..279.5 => 8.91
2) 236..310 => 8.95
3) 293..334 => 11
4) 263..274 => 7.82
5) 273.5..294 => 5.69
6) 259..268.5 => 9.72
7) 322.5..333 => 11.5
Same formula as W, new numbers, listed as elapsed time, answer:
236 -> 11.46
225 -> 10.42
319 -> 11.82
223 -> 10.32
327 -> 11.39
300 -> 9.726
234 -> 11.27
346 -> 10.34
